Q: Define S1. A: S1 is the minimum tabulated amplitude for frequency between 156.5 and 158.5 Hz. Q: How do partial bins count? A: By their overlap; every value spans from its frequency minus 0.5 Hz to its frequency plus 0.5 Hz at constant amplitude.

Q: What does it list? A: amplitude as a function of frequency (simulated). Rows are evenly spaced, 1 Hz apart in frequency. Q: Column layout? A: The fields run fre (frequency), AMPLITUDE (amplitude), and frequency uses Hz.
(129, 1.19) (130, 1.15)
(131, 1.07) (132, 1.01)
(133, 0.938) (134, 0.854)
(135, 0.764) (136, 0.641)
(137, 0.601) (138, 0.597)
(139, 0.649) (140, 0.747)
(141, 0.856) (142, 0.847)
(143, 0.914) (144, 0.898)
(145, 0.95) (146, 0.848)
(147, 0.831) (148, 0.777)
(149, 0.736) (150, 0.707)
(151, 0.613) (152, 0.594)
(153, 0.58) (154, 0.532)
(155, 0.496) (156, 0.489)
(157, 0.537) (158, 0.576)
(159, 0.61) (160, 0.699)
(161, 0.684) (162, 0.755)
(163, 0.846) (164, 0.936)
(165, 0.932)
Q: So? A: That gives 0.537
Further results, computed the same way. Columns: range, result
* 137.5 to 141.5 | 0.597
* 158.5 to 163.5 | 0.61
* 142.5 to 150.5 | 0.707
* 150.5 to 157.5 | 0.489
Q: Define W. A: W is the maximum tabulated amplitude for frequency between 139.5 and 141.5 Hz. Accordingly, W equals 0.856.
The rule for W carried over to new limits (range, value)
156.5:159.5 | 0.61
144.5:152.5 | 0.95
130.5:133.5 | 1.07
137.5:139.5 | 0.649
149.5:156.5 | 0.707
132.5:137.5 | 0.938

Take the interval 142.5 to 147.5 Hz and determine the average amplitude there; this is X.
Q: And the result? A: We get 0.888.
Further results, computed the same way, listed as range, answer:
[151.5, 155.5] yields 0.55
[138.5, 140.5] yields 0.698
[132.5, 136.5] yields 0.799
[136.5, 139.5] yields 0.616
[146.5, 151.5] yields 0.733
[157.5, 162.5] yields 0.665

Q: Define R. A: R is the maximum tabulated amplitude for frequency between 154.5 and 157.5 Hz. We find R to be 0.537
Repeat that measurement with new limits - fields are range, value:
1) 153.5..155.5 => 0.532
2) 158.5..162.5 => 0.755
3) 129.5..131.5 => 1.15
